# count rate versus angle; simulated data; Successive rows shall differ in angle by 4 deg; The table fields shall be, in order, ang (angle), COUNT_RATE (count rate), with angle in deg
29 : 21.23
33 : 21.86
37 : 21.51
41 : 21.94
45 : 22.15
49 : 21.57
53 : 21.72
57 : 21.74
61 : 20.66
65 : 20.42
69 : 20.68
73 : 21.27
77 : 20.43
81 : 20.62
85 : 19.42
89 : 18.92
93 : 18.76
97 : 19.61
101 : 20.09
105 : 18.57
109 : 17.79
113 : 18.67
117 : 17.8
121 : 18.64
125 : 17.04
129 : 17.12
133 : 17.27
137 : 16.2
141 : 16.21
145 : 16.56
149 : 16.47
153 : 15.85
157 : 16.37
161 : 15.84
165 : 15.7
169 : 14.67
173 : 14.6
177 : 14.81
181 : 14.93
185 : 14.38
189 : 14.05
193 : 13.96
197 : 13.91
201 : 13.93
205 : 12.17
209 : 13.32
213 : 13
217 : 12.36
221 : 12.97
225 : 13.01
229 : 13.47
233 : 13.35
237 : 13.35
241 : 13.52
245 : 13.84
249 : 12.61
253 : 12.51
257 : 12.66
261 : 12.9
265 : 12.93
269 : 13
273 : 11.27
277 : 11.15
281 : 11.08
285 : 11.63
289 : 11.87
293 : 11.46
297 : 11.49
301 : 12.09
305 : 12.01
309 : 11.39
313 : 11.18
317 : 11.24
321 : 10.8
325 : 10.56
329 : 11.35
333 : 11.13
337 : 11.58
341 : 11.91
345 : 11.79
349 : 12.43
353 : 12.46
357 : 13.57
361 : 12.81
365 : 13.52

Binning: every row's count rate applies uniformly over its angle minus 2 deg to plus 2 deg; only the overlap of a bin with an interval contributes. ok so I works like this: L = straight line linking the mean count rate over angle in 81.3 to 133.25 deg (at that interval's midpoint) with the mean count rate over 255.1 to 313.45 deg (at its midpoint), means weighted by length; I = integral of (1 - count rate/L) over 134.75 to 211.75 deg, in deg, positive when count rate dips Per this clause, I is 5.5 deg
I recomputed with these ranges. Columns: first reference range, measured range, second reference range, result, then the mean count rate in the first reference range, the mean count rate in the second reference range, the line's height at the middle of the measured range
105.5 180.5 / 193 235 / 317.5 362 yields 4.66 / 16.5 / 11.8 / 14.8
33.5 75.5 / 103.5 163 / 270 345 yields 3.93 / 21.4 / 11.4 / 18.3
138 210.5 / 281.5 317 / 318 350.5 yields 1.71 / 14.9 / 11.4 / 12.2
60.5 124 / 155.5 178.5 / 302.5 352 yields 2.18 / 19.5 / 11.5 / 16.9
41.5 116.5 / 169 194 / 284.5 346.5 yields 2.90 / 20.2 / 11.5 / 16.4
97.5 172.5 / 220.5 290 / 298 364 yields 6.08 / 17.1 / 11.8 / 13.8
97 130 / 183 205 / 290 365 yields 2.77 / 18.3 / 11.8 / 15.9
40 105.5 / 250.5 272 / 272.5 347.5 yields 0.92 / 20.5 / 11.4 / 13.3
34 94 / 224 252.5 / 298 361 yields 3.04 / 20.8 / 11.7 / 14.9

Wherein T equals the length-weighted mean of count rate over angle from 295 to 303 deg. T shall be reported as 11.8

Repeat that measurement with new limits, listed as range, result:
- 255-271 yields 12.9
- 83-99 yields 19.2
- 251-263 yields 12.7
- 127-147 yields 16.7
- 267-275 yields 12.1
